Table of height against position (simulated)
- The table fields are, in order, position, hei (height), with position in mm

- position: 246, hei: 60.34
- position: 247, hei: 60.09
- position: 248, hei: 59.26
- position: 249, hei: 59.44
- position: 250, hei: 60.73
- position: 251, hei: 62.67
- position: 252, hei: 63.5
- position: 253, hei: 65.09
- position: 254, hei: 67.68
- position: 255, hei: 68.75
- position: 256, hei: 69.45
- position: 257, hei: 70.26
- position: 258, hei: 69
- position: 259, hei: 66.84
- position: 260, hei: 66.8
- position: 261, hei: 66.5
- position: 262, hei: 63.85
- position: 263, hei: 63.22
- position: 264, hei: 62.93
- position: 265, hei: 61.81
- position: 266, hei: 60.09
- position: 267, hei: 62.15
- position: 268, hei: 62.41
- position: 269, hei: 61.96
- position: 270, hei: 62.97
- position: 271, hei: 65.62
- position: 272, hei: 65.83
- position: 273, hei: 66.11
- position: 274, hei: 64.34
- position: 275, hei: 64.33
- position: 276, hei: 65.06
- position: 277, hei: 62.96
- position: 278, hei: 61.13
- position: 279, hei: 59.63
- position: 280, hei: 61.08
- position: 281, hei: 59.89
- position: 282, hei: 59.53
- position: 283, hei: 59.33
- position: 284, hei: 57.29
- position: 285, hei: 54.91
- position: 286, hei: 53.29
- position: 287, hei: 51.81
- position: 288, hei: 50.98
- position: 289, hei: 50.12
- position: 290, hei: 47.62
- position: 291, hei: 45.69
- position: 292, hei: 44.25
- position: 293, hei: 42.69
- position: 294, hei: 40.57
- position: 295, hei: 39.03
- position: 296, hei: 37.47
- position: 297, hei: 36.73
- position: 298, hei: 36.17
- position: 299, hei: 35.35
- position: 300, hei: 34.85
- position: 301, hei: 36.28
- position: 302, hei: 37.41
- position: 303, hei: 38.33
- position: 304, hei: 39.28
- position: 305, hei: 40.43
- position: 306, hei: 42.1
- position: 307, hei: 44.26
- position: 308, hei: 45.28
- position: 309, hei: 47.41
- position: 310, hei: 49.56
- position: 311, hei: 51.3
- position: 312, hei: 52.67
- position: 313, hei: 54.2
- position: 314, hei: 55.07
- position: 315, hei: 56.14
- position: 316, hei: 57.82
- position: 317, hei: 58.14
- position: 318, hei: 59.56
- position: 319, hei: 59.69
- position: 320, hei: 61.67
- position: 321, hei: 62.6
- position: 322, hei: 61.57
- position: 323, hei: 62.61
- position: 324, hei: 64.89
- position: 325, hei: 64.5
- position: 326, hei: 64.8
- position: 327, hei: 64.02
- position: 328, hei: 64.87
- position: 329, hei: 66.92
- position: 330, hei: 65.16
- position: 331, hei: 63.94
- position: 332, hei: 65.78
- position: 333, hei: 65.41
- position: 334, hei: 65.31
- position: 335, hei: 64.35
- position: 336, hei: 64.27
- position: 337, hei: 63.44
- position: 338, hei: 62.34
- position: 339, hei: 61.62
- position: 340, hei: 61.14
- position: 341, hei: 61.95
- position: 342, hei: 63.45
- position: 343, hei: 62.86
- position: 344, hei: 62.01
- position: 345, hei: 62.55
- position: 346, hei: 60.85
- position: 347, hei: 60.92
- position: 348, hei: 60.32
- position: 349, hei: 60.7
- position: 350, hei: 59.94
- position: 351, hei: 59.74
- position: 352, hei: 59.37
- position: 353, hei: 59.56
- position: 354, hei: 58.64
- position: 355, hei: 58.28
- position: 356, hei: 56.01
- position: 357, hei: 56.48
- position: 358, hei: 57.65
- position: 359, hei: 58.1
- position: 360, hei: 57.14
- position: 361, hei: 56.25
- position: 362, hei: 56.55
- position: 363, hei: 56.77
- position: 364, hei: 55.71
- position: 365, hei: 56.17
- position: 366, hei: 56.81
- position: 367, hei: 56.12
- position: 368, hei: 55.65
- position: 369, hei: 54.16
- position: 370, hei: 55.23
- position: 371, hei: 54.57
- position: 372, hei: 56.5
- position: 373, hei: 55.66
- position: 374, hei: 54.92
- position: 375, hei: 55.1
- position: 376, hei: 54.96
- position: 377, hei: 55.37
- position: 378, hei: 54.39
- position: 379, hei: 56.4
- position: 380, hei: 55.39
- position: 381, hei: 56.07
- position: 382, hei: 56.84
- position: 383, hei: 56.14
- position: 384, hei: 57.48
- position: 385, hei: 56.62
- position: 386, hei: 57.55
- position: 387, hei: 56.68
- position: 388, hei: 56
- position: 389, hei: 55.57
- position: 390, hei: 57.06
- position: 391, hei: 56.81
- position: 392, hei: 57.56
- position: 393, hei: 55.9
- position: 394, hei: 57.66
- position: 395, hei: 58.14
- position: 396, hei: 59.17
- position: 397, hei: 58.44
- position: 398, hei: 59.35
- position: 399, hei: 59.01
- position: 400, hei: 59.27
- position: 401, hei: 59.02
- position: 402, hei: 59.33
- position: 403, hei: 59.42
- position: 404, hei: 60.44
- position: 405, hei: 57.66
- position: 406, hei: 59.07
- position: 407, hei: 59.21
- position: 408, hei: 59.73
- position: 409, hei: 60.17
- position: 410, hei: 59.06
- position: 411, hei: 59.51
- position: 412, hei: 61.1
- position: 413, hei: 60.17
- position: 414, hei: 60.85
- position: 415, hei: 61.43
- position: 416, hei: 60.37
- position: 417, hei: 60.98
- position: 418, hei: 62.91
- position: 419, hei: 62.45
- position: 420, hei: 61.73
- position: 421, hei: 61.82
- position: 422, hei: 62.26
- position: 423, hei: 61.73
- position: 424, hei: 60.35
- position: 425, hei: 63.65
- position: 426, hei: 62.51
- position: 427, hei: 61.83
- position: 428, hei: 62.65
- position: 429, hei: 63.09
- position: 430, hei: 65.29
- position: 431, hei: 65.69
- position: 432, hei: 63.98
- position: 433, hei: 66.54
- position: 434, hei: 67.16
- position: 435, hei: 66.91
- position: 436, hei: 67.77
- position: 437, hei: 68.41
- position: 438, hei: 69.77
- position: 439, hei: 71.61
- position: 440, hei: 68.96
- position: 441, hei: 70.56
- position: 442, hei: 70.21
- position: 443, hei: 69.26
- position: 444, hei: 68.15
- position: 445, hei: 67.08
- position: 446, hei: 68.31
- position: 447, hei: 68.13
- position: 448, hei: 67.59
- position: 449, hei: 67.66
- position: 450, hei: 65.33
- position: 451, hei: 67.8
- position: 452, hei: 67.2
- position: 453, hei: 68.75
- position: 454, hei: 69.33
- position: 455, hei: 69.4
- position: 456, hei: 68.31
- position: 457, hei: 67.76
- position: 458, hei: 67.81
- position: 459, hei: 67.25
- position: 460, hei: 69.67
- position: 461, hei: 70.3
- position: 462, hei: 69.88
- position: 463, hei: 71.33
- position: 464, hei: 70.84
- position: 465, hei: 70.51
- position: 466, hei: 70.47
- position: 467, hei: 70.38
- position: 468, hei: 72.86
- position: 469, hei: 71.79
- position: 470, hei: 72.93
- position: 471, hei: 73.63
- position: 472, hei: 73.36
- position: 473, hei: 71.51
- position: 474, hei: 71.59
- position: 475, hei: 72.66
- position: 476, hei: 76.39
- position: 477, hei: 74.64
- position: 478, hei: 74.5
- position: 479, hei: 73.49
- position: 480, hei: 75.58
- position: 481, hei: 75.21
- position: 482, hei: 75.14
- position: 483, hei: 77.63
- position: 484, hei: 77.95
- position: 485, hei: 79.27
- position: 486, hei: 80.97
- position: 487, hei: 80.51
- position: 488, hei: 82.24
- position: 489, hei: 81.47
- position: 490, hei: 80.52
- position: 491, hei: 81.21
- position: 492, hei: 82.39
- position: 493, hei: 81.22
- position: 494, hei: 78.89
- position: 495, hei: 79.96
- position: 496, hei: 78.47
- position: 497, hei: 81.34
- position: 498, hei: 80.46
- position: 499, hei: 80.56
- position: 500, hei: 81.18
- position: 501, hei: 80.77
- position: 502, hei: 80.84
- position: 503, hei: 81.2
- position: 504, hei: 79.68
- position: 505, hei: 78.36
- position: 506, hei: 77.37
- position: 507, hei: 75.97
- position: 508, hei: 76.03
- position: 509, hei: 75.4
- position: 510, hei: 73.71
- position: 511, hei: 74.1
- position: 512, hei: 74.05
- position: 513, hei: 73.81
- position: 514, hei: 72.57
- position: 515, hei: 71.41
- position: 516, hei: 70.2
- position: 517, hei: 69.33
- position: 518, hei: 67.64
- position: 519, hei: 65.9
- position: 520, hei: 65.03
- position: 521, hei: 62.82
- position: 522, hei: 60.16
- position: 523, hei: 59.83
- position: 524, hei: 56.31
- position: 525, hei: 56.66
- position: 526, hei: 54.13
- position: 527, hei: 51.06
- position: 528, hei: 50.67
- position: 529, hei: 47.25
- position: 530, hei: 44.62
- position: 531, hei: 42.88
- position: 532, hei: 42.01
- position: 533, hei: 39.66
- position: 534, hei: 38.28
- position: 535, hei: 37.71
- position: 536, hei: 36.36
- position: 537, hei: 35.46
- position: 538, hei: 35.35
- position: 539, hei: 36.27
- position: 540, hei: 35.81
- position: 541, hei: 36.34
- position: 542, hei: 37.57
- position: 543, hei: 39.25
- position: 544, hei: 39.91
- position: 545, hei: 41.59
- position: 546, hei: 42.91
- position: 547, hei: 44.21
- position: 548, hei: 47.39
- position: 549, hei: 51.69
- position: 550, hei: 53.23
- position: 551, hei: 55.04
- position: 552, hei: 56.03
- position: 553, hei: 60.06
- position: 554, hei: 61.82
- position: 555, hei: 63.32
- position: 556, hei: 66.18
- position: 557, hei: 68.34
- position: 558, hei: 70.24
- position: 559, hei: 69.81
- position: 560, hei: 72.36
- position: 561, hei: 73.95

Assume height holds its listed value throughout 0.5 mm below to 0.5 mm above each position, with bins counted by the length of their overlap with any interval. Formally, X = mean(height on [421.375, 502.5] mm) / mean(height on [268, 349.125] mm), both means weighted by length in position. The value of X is 1.3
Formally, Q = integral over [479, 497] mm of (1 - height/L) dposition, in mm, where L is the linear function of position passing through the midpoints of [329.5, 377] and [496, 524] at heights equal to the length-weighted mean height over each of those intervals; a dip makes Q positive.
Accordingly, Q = -1.95 mm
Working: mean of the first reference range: 59.3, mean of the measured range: 79.2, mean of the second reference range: 73.5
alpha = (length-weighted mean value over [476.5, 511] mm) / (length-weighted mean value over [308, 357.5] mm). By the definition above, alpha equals 1.30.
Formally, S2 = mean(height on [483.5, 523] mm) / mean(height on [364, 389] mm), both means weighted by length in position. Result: 1.36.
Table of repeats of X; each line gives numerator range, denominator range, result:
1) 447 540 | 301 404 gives 1.19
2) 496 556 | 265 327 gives 1.10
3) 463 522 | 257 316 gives 1.41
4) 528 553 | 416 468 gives 0.64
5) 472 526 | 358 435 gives 1.27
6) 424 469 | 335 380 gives 1.16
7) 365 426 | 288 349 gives 1.07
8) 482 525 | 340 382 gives 1.30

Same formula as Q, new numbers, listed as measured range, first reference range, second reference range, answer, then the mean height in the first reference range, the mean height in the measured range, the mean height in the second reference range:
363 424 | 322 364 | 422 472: 6.2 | 61.4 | 58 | 67.9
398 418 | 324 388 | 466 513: 1.9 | 59.3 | 59.8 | 77.1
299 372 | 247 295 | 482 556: 4.6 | 60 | 57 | 62.9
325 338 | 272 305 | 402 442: -2.5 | 49.9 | 64.7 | 63.1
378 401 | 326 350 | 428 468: 2.9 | 63.2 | 57.2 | 68.3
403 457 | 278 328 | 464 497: 3.6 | 51.1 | 64.5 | 76.2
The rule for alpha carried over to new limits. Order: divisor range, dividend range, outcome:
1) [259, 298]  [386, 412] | 1.03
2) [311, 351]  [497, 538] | 1.03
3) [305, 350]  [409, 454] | 1.09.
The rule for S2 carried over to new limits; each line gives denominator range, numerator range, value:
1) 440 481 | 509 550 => 0.74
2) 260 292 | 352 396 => 0.95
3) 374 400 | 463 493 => 1.33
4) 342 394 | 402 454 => 1.12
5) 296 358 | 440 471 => 1.23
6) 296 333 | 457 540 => 1.29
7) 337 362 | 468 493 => 1.28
